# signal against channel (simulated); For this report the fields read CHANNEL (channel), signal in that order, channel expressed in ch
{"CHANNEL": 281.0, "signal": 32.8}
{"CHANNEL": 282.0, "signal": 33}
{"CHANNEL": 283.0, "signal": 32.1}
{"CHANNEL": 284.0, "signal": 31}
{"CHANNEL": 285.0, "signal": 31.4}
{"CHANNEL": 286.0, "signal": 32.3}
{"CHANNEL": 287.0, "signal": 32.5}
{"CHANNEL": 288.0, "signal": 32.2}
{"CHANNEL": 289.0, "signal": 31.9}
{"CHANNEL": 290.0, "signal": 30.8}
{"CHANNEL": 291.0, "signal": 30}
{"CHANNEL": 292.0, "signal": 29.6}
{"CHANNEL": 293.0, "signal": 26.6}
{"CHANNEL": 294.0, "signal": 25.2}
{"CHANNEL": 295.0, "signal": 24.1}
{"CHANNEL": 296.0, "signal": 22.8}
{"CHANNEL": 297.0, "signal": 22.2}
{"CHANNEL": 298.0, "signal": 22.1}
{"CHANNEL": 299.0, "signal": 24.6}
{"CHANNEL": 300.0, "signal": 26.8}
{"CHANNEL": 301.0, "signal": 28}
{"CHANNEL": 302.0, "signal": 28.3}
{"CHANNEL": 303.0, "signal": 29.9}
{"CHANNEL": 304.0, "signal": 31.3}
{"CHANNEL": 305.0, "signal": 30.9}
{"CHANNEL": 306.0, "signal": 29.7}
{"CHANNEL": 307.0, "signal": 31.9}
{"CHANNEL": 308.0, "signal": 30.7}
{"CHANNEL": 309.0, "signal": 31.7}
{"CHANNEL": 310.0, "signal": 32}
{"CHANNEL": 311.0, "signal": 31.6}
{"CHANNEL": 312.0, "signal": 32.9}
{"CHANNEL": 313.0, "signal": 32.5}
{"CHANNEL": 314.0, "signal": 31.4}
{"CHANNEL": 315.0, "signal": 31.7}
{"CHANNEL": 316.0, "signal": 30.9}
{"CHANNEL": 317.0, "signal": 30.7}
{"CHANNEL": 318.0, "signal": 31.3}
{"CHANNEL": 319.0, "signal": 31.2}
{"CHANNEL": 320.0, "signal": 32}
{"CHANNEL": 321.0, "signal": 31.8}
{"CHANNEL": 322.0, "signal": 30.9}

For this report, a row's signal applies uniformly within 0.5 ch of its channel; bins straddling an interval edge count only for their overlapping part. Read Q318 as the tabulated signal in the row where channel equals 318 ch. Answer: 31.3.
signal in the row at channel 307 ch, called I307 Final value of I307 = 31.9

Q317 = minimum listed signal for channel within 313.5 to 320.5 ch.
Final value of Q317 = 30.7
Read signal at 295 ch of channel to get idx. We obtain 24.1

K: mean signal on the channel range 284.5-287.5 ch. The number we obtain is 32.1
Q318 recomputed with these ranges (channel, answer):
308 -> 30.7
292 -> 29.6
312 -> 32.9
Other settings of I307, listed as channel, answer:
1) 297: 22.2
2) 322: 30.9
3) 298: 22.1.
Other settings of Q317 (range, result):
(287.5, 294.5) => 25.2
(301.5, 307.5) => 28.3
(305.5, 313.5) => 29.7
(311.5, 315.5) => 31.4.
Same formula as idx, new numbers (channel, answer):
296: 22.8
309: 31.7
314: 31.4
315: 31.7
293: 26.6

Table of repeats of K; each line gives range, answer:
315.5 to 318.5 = 31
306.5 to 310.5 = 31.6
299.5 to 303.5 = 28.2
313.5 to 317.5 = 31.2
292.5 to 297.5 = 24.2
